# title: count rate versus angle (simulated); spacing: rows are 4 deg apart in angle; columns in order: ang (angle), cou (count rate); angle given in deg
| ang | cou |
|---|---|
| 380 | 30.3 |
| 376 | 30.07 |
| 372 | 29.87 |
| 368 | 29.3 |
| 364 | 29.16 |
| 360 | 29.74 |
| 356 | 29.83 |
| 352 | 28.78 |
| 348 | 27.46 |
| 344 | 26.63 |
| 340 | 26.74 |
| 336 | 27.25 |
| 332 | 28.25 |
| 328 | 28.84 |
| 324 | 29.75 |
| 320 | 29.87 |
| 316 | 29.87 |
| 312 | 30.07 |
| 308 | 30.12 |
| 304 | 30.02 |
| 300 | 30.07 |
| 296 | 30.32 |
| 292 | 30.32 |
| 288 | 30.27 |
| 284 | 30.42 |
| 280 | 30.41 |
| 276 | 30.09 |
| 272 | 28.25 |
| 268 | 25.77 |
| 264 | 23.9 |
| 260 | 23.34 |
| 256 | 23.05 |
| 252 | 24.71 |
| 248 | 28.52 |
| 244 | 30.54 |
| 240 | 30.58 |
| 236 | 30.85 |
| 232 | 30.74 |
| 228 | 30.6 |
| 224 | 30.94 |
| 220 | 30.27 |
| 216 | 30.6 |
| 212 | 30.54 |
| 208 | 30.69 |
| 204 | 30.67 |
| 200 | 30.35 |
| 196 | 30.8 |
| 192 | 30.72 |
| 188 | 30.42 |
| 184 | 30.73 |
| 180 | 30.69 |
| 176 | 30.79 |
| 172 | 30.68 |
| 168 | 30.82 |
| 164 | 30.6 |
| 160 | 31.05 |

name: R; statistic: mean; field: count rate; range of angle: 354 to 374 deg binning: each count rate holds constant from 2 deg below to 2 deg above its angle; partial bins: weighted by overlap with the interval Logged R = 29.6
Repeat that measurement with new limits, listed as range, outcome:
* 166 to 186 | 30.7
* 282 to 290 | 30.3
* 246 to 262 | 24.9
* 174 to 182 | 30.7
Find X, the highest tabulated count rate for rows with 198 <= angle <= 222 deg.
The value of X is 30.69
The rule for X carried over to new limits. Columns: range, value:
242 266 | 30.54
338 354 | 28.78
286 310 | 30.32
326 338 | 28.84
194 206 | 30.8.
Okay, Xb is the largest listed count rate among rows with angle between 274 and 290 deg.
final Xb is 30.42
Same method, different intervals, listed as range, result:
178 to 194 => 30.73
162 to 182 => 30.82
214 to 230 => 30.94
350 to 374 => 29.87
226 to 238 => 30.85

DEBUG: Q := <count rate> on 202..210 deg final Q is 30.7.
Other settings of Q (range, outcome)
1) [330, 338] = 27.8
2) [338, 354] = 27.4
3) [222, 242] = 30.7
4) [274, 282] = 30.2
